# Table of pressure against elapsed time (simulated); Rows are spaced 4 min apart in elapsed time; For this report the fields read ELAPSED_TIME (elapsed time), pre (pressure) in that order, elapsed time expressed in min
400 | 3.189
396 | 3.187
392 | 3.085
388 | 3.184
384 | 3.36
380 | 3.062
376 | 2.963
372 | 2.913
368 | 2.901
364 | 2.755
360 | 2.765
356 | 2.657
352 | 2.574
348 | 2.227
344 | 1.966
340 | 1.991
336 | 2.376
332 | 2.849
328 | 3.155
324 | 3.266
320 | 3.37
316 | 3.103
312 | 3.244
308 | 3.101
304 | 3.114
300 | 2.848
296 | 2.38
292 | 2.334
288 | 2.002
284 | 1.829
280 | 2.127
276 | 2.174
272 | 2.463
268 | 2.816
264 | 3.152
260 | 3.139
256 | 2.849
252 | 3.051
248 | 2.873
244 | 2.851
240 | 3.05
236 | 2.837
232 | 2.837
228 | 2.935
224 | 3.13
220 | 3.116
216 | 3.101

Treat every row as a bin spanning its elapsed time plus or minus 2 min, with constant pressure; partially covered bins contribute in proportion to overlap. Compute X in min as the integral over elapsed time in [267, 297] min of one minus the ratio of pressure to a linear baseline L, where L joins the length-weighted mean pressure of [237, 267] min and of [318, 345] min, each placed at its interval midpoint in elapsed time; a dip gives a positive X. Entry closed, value 6.7 min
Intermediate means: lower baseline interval 2.98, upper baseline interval 2.74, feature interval 2.24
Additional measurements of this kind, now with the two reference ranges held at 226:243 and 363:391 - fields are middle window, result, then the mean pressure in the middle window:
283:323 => 2.7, 2.77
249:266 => -0.6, 3.04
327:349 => 4.4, 2.4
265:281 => 2.6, 2.46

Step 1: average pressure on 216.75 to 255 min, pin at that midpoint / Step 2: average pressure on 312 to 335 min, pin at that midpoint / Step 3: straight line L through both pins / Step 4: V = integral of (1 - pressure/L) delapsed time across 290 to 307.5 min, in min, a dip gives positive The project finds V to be 2.13 min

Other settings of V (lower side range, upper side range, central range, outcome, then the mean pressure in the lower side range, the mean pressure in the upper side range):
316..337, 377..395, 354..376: 2.2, 3.04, 3.16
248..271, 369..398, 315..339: 0.5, 2.97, 3.1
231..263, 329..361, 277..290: 3.6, 2.95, 2.44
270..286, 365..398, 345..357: 1.6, 2.15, 3.07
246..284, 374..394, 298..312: -1.1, 2.69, 3.13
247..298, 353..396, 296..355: -0.6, 2.55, 2.97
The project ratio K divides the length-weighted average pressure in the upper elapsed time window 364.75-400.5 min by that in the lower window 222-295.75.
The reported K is 1.15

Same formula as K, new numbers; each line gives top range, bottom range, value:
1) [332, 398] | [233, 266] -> 0.93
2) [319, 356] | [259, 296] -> 1.08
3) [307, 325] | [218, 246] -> 1.09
